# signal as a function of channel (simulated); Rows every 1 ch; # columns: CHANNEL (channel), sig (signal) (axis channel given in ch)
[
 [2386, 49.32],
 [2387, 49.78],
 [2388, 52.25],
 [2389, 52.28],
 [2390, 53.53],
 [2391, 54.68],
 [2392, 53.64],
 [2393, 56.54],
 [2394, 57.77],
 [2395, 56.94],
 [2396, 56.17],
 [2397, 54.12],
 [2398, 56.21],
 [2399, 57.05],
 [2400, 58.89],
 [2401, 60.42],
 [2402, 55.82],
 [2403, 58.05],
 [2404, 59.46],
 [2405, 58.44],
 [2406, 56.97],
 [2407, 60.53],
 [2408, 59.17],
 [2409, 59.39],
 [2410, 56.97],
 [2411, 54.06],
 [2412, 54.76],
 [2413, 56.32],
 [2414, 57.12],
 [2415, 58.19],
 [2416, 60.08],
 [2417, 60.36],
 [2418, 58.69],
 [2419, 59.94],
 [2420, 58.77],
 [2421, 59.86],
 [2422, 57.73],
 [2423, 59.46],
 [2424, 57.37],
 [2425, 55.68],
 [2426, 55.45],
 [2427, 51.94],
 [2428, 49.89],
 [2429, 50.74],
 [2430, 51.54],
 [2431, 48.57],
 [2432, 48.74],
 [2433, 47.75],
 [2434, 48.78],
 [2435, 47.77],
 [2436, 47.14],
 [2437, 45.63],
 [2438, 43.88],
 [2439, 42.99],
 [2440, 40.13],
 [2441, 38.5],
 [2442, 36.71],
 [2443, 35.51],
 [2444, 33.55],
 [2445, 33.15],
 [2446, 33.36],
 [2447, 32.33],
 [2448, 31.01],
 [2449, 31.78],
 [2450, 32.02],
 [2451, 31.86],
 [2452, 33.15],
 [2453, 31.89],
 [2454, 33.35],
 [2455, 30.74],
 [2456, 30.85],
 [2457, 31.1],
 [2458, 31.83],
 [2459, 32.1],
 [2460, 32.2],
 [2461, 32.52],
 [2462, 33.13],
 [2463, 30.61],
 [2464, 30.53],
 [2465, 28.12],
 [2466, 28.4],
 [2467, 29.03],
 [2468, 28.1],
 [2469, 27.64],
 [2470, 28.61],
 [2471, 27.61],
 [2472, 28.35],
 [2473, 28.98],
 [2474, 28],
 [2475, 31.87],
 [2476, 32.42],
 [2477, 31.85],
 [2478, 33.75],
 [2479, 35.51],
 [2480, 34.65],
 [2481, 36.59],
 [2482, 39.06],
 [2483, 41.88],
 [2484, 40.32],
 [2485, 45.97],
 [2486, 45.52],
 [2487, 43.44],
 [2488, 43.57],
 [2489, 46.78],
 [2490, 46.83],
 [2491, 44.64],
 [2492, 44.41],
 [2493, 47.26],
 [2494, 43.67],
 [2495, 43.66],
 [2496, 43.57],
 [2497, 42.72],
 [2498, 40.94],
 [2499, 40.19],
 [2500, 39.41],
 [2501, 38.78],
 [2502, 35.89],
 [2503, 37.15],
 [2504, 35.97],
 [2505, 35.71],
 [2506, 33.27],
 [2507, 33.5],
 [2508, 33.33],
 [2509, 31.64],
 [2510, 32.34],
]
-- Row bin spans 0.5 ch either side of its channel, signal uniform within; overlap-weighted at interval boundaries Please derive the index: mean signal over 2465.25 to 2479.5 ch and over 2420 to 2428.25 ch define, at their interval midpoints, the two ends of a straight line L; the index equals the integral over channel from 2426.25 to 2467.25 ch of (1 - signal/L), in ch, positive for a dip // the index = 6.1 ch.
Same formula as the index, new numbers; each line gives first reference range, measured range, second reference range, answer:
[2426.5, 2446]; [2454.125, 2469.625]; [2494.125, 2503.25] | 4.40 ch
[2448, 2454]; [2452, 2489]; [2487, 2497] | 4.53 ch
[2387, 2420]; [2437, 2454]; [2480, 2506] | 4.91 ch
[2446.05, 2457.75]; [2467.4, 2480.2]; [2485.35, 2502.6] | 2.47 ch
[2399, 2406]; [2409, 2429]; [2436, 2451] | -3.00 ch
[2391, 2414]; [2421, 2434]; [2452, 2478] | -1.81 ch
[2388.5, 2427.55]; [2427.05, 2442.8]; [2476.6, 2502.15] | 1.84 ch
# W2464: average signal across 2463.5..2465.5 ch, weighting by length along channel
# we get 29.3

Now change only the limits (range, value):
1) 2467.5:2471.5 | 28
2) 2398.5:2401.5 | 58.8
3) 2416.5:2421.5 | 59.5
